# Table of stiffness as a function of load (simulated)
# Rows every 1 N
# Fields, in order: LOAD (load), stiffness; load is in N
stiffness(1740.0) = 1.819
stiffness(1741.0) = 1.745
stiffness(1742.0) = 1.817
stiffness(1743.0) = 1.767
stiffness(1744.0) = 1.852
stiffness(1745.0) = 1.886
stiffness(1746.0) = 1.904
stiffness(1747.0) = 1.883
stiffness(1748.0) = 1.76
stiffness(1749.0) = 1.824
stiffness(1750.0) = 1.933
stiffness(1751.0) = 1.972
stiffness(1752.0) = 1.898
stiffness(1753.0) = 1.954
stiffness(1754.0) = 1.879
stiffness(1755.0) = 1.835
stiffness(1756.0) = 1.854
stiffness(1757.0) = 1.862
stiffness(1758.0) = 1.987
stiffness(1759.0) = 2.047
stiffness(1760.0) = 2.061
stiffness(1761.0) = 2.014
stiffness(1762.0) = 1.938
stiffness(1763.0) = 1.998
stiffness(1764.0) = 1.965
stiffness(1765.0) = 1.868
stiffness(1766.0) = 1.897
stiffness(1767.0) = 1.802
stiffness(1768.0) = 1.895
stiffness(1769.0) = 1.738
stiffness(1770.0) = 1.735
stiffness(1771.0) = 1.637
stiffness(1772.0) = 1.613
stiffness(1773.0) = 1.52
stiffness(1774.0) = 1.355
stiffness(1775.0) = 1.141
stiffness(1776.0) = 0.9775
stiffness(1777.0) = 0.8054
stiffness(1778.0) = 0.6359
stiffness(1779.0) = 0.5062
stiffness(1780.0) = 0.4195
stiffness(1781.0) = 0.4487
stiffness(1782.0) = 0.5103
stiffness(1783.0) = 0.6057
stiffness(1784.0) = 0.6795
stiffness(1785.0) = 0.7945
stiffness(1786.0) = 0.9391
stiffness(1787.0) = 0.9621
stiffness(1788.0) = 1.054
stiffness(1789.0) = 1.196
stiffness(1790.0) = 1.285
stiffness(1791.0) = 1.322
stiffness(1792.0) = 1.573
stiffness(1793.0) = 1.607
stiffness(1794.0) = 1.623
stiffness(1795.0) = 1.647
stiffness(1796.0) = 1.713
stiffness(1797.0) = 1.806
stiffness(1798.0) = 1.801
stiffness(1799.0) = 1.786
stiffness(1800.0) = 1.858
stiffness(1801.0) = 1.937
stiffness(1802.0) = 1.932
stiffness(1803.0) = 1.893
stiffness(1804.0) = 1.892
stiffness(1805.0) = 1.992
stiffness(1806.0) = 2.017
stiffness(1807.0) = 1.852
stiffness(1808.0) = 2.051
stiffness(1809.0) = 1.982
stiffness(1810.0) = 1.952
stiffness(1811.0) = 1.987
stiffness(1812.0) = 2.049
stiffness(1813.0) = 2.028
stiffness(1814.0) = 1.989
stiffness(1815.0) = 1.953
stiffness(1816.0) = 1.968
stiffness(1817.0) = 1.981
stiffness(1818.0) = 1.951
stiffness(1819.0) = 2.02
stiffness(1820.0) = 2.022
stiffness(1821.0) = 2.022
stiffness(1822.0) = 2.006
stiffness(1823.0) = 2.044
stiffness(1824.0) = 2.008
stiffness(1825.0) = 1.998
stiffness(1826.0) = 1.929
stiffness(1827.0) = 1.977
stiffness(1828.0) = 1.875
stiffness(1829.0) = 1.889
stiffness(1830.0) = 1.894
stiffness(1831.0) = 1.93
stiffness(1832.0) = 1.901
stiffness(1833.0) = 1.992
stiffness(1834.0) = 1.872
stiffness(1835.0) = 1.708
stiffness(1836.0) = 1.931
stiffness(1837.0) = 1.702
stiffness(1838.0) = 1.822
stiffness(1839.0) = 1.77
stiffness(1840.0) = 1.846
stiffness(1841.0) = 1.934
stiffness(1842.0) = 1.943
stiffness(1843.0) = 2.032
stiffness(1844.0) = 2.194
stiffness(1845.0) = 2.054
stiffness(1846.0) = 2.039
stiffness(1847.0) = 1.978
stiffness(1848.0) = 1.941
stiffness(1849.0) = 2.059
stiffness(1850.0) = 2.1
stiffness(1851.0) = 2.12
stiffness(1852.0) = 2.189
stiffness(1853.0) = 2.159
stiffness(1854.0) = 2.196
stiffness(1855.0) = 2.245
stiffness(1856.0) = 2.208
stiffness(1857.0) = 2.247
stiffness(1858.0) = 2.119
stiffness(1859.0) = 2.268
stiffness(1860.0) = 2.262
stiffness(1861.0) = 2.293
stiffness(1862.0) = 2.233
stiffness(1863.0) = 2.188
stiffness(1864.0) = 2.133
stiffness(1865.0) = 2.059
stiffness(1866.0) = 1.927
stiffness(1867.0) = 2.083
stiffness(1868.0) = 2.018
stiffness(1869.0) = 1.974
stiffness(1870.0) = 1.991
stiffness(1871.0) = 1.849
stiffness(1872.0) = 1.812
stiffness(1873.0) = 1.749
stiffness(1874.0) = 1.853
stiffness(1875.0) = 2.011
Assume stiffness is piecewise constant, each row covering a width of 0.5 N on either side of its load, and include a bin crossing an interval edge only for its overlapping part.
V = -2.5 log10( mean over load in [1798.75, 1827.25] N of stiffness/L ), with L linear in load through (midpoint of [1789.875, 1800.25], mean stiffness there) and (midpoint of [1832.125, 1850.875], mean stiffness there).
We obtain -0.12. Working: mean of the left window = 1.65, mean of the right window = 1.94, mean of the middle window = 1.97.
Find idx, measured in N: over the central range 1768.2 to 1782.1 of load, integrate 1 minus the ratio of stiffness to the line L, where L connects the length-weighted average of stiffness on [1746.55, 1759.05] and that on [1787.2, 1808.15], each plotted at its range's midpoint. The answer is 5.3 N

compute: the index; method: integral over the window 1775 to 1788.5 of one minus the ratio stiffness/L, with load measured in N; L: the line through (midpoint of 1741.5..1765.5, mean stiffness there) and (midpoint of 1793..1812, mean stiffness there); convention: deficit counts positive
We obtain 8.25 N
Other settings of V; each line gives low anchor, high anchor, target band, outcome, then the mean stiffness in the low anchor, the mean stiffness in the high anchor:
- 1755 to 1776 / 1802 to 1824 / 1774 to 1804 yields 0.46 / 1.78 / 1.98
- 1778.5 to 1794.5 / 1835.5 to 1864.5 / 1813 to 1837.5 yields -0.19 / 0.97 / 2.08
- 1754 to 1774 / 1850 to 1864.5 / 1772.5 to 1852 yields 0.21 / 1.84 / 2.2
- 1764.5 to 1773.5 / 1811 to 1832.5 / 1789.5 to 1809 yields 0.06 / 1.74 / 1.97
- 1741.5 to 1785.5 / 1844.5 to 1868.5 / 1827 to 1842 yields 0.07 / 1.56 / 2.13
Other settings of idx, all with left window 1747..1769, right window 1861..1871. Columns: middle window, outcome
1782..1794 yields 5.3 N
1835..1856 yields 0.3 N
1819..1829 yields 0.1 N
